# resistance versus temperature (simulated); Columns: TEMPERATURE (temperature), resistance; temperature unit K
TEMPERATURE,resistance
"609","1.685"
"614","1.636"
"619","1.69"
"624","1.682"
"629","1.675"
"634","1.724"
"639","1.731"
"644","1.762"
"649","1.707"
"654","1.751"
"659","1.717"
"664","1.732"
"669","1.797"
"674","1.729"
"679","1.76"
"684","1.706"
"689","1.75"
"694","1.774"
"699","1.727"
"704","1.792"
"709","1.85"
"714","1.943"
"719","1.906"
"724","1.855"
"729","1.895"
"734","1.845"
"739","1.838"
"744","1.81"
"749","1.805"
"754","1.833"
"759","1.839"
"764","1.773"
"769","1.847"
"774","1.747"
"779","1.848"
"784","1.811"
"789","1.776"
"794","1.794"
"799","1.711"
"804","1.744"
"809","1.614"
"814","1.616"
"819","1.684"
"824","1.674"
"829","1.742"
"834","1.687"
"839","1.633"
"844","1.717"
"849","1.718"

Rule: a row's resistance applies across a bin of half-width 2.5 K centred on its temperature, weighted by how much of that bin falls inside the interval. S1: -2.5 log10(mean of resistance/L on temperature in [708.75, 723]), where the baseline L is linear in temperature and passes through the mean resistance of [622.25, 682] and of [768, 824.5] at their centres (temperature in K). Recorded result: -0.10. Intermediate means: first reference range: 1.73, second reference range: 1.74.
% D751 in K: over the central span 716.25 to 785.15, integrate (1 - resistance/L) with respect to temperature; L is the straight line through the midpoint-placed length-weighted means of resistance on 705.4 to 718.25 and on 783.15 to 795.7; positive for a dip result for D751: 0.3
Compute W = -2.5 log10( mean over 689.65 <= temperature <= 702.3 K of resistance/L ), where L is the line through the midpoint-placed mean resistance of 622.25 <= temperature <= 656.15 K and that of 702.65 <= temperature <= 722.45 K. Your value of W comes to 0.053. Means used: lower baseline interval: 1.72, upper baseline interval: 1.88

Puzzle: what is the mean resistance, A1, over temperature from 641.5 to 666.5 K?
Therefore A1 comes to 1.73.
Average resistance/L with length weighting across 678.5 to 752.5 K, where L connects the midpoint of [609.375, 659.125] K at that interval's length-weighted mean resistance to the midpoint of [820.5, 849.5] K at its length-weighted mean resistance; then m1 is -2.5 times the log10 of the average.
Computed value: -0.07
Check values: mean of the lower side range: 1.71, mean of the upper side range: 1.69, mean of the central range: 1.82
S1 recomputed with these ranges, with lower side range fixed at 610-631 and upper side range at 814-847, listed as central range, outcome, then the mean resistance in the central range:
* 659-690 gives -0.043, 1.74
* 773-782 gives -0.078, 1.81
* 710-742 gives -0.122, 1.88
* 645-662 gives -0.035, 1.73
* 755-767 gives -0.081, 1.81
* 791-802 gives -0.045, 1.75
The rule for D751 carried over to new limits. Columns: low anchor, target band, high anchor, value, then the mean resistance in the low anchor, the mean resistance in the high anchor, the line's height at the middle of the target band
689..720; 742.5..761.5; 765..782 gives -0.1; 1.82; 1.81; 1.81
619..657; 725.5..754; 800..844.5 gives -2.4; 1.72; 1.68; 1.7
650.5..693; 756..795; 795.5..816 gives -2.6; 1.74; 1.68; 1.69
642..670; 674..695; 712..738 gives 0.7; 1.74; 1.88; 1.8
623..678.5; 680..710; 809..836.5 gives -0.8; 1.73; 1.67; 1.72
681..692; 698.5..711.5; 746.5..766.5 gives -0.3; 1.73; 1.81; 1.75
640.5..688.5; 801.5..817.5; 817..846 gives 0.3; 1.74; 1.69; 1.7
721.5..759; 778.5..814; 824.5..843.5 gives 0.2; 1.84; 1.69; 1.75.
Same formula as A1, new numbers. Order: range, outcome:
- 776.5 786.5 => 1.83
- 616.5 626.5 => 1.69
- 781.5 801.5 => 1.77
